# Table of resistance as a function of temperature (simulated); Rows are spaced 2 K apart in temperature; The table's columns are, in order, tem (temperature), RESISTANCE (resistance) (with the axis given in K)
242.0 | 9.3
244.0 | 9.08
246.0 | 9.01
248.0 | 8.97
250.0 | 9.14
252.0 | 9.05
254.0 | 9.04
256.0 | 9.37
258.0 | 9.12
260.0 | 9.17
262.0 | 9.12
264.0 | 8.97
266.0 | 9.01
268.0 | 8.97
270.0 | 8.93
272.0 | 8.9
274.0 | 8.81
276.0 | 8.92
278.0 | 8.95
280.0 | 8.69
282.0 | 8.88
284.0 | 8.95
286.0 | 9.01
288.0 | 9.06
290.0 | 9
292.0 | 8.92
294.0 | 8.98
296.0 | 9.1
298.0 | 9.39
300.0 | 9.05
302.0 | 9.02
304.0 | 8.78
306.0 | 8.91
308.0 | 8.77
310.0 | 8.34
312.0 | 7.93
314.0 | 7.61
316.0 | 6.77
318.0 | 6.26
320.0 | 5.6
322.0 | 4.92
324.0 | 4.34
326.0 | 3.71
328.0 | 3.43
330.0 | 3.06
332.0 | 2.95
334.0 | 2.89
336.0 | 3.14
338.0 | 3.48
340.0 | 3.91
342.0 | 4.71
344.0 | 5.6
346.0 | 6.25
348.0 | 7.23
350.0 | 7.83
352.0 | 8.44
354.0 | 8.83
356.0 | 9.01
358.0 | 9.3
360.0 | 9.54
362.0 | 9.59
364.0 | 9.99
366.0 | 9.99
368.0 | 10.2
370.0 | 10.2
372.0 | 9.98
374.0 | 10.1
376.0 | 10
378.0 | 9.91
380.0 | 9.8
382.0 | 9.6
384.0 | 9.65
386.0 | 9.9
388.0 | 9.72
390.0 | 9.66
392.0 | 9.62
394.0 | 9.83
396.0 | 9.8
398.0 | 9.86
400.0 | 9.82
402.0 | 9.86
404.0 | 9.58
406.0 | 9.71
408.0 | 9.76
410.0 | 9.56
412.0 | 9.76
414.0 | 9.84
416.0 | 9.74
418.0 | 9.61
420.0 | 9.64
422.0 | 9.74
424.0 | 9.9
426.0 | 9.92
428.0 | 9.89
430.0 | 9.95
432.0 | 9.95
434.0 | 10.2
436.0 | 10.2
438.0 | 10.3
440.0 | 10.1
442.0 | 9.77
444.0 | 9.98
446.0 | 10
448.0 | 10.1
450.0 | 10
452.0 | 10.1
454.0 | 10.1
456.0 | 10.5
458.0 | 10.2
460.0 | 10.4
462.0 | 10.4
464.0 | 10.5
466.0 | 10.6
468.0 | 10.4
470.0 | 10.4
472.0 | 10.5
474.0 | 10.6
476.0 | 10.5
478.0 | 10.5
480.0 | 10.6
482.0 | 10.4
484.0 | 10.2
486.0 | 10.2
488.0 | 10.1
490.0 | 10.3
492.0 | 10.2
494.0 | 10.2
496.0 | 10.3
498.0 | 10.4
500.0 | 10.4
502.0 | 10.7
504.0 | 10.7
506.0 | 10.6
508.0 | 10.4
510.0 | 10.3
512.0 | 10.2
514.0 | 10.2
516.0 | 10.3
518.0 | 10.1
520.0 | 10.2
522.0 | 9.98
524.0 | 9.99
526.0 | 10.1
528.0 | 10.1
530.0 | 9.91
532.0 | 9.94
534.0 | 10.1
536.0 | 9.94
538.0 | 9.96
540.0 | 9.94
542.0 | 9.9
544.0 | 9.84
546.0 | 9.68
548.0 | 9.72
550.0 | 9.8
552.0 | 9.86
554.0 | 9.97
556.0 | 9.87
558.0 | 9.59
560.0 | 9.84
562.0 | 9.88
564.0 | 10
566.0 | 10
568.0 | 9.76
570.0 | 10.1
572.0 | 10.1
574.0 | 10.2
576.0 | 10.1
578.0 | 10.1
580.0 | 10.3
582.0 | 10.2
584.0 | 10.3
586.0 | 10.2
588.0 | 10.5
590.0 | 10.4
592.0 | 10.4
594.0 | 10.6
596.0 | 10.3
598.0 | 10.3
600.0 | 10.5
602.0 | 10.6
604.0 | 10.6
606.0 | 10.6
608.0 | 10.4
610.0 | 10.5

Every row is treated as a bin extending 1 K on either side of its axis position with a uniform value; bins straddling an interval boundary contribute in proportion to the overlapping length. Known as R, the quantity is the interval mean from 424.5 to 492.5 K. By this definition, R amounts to 10.2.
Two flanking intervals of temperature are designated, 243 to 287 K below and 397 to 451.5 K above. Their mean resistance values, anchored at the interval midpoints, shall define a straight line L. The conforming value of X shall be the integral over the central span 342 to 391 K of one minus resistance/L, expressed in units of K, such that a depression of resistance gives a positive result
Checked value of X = 2.5 K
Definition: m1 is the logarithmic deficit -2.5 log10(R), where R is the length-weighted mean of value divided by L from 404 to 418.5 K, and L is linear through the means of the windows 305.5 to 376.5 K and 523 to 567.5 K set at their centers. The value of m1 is -0.211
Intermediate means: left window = 6.99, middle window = 9.71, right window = 9.9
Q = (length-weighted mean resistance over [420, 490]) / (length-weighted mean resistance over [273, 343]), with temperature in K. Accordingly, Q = 1.5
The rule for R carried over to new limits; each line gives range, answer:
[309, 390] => 7.37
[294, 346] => 6.13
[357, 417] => 9.8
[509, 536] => 10.1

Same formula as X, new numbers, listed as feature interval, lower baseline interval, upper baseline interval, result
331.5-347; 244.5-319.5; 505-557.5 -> 8.39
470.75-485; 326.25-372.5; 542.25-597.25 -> -2.86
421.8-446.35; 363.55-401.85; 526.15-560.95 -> -0.31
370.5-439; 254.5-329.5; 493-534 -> -4.72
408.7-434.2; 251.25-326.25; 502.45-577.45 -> -1.55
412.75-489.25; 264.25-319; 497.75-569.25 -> -4.58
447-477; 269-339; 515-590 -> -4.49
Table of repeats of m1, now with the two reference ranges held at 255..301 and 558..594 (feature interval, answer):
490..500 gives -0.05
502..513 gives -0.06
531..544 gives 0.00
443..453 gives -0.04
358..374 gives -0.06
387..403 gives -0.04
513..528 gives -0.02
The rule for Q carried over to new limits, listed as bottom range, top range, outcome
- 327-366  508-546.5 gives 1.58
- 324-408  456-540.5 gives 1.28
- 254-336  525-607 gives 1.31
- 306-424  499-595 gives 1.25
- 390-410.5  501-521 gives 1.06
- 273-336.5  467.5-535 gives 1.41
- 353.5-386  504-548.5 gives 1.03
